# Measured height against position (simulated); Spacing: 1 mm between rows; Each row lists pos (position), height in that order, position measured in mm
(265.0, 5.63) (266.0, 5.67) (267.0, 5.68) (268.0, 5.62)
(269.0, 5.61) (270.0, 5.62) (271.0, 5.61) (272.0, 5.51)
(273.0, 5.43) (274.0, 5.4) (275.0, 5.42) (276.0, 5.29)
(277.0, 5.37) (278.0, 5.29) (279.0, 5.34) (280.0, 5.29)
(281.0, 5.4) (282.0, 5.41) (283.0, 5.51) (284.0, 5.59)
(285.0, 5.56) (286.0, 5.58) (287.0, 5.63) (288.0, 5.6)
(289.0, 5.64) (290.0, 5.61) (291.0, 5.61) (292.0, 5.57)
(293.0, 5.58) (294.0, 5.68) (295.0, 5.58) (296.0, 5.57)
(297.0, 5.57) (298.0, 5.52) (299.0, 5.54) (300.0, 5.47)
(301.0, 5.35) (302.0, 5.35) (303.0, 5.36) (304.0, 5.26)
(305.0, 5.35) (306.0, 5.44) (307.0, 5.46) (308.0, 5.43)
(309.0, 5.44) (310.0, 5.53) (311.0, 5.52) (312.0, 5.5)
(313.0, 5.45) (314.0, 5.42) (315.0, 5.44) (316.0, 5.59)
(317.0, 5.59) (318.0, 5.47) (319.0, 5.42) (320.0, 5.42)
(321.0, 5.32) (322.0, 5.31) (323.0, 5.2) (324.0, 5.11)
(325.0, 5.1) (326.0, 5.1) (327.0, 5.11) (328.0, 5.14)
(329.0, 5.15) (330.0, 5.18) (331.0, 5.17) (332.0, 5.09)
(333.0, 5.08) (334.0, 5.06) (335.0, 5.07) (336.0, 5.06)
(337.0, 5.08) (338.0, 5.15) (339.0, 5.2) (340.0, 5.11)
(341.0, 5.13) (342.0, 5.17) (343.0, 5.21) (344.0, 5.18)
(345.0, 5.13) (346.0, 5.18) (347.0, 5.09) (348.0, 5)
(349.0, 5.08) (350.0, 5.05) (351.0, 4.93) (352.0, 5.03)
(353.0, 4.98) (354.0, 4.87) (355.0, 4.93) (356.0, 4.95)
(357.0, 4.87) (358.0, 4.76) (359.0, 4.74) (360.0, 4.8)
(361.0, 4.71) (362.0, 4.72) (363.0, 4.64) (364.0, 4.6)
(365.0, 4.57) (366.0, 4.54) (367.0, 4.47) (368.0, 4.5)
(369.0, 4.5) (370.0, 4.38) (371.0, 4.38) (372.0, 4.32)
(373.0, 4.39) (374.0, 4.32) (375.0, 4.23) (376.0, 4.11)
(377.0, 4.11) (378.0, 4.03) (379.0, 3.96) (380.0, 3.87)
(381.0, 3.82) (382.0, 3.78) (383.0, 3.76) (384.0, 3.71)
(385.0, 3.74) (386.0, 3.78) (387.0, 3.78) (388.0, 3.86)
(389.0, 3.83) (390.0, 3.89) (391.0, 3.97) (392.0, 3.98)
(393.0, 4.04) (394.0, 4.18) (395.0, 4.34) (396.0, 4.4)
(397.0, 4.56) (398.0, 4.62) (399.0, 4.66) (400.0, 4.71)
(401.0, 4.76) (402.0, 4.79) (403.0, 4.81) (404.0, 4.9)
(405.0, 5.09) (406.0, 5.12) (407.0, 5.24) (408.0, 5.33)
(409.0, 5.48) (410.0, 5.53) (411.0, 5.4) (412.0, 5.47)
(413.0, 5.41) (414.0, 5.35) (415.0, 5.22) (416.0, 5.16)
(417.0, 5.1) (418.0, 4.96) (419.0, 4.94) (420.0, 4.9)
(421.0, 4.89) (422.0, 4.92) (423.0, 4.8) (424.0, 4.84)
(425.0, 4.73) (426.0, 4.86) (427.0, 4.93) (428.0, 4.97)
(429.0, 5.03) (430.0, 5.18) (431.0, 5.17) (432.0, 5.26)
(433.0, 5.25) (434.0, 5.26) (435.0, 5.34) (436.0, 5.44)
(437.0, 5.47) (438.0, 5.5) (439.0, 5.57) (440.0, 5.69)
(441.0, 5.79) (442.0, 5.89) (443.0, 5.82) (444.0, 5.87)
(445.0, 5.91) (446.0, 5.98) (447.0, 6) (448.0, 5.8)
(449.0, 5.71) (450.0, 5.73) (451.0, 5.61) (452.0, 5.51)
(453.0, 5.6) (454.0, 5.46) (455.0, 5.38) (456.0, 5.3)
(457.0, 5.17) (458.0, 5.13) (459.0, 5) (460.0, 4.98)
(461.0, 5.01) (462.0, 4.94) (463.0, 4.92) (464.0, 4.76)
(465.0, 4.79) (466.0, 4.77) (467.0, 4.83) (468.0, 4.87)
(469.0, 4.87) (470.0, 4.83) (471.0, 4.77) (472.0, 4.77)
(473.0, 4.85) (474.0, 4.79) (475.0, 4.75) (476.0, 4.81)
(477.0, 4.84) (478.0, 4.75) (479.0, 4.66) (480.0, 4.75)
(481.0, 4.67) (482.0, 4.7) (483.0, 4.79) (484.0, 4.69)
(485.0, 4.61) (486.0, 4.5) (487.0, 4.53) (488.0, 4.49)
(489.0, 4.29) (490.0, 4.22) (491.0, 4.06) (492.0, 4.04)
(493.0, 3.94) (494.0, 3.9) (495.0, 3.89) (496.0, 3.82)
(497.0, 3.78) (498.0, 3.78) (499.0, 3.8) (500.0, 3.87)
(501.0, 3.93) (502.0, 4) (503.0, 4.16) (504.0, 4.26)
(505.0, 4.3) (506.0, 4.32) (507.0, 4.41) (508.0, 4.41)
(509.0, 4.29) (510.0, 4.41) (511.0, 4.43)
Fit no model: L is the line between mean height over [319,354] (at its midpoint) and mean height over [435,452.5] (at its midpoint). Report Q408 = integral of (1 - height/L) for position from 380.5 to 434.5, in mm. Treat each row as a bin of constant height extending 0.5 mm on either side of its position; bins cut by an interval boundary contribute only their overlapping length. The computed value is 7.92 mm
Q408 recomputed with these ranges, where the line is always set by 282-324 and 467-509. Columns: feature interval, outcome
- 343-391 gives 6.09 mm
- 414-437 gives -1.44 mm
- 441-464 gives -4.30 mm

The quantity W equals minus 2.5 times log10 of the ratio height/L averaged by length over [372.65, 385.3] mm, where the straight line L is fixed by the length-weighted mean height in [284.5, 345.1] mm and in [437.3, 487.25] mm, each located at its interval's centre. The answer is 0.30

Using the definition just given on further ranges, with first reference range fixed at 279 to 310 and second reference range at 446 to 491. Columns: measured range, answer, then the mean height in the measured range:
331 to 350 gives 0.050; 5.11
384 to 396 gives 0.298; 3.95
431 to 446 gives -0.107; 5.58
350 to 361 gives 0.090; 4.89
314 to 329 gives 0.022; 5.31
